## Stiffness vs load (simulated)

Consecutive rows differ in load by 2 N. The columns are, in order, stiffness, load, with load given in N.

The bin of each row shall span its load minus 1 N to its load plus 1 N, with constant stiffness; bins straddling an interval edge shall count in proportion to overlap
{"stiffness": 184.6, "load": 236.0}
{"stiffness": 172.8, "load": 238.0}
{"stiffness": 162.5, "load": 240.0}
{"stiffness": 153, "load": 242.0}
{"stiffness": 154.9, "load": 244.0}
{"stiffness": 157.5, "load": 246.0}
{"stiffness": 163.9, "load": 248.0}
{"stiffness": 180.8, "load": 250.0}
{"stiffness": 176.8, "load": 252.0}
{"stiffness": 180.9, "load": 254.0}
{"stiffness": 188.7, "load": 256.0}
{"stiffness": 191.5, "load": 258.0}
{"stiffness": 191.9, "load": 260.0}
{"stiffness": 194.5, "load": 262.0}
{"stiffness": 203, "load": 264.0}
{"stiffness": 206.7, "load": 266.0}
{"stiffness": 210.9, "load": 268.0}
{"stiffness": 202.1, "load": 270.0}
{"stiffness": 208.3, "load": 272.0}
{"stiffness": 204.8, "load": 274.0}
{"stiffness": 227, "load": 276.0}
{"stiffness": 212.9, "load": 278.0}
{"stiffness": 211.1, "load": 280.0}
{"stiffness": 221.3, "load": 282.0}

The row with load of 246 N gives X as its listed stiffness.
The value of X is 157.5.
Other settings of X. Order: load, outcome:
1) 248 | 163.9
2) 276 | 227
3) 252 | 176.8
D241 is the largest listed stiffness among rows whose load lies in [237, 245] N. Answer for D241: 172.8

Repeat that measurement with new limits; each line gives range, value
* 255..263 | 194.5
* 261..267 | 206.7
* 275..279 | 227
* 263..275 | 210.9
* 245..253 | 180.8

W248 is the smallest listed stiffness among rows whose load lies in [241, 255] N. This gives 153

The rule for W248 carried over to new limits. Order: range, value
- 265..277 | 202.1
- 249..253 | 176.8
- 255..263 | 188.7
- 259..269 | 191.9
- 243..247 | 154.9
